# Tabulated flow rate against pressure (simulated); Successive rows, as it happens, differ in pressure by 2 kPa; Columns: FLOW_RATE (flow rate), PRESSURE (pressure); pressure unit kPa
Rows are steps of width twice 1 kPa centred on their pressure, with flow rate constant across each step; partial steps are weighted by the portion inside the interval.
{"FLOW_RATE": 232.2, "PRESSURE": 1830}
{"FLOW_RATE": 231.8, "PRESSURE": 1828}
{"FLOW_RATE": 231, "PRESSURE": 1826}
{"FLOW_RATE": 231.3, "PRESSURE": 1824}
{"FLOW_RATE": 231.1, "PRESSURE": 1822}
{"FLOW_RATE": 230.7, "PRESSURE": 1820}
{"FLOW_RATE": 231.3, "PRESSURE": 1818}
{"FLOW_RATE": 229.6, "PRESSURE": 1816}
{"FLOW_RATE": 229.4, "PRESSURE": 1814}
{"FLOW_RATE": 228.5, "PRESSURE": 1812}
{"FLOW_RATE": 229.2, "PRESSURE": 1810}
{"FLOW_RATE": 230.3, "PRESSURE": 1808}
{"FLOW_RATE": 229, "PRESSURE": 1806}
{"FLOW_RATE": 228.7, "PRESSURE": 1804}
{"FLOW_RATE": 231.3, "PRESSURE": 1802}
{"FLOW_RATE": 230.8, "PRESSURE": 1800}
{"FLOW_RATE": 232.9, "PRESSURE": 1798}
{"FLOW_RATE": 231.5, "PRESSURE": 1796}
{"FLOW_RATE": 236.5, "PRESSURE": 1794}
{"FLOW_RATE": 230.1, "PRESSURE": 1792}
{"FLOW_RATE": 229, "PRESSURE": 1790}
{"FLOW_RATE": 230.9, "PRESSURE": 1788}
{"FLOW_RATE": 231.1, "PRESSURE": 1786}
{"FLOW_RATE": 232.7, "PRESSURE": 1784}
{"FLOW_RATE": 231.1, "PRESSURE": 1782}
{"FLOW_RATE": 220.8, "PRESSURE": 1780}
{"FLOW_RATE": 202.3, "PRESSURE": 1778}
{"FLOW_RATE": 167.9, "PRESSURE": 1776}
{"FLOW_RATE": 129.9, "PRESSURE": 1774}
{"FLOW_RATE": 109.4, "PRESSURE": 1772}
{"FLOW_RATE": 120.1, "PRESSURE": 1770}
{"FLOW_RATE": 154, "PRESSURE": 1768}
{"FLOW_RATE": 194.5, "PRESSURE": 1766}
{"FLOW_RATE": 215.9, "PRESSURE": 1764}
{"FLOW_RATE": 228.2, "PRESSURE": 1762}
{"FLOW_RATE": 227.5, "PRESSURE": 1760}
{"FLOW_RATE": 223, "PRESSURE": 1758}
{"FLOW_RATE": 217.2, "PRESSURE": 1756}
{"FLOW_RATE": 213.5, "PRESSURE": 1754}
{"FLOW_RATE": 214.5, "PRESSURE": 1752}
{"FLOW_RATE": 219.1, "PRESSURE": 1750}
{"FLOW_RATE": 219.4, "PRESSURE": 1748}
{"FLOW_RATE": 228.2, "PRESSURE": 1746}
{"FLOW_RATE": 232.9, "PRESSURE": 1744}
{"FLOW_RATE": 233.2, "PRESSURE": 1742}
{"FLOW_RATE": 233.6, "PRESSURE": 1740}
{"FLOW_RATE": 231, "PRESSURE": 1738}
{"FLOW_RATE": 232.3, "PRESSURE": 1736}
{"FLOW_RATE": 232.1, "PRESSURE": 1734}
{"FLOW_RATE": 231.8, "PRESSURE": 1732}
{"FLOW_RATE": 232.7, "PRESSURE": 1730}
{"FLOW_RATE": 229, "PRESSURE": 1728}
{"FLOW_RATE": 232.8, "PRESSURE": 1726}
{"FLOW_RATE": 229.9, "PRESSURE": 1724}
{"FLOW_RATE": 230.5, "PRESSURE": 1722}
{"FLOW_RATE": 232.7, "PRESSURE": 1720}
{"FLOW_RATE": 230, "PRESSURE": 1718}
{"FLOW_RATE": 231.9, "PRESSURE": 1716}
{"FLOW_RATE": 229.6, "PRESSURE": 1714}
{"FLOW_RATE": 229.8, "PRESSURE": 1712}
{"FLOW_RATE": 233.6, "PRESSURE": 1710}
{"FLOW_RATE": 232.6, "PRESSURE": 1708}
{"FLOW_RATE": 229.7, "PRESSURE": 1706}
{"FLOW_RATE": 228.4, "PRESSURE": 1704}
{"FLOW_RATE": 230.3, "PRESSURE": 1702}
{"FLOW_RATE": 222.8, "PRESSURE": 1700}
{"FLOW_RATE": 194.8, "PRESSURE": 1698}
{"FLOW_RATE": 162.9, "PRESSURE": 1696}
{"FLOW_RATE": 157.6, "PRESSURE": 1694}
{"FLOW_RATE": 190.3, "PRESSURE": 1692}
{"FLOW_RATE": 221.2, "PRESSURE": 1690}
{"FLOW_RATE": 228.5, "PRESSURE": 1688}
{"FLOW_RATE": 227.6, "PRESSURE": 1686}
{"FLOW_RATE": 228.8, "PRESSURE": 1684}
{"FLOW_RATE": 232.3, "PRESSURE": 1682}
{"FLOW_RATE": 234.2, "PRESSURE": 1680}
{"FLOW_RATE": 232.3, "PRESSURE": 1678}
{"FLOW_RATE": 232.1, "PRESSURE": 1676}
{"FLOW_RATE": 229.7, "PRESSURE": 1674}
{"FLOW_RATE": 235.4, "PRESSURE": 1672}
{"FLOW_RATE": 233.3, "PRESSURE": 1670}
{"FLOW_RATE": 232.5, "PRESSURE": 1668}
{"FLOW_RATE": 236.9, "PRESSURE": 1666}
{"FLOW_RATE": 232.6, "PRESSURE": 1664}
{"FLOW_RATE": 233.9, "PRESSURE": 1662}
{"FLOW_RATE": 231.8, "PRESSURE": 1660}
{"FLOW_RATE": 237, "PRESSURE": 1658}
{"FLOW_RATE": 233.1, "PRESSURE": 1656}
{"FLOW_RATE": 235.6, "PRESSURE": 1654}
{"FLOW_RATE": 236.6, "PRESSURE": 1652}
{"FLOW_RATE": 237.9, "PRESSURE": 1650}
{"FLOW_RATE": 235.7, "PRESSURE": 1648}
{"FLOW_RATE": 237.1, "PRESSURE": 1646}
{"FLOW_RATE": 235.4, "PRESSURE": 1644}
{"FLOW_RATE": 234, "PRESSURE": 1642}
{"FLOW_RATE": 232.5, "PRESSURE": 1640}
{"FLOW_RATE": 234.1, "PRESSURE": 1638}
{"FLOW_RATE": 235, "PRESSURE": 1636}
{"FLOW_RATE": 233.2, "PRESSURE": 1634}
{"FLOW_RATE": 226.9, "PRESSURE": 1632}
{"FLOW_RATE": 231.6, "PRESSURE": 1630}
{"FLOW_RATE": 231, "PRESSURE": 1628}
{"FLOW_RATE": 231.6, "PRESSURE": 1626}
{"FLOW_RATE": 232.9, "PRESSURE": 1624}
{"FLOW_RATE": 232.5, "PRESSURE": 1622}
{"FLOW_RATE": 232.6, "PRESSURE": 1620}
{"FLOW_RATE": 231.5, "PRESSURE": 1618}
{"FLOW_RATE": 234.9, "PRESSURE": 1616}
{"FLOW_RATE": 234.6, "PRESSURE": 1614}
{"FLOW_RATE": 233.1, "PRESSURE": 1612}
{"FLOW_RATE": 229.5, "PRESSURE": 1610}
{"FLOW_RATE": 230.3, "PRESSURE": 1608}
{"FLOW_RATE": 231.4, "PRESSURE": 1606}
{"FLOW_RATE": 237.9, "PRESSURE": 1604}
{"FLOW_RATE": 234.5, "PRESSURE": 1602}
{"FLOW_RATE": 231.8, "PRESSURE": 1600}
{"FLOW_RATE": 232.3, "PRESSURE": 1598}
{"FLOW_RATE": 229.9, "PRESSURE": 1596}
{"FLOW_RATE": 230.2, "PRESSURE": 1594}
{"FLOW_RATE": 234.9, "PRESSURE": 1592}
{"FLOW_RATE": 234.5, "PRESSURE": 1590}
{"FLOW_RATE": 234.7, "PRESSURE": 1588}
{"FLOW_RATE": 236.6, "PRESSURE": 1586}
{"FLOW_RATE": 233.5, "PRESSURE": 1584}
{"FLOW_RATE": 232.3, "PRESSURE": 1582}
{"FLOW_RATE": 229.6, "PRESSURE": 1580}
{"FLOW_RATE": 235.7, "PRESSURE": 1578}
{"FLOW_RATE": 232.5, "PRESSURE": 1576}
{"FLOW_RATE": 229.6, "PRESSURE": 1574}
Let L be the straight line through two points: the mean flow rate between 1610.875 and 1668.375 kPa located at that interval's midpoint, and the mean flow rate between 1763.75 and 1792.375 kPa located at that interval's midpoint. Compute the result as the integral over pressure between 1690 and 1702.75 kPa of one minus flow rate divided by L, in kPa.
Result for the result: 1.3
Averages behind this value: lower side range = 234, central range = 195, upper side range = 192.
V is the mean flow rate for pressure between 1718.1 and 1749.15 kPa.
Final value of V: 231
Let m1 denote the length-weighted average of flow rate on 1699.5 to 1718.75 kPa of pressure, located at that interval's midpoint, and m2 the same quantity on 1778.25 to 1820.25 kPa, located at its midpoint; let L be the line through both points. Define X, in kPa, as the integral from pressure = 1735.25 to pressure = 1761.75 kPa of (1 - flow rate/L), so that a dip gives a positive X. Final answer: 0.6 kPa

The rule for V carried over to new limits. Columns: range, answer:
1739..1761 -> 224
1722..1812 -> 217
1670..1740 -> 224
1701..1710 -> 231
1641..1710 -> 226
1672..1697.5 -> 215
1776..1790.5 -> 221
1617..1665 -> 234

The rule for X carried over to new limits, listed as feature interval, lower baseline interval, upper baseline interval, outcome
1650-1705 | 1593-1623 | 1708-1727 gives 1.91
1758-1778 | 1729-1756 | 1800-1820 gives 4.56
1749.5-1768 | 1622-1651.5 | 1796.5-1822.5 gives 1.41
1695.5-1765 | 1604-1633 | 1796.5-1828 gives 1.67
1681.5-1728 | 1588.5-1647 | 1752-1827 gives 0.62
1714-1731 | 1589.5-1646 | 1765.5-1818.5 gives -0.91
